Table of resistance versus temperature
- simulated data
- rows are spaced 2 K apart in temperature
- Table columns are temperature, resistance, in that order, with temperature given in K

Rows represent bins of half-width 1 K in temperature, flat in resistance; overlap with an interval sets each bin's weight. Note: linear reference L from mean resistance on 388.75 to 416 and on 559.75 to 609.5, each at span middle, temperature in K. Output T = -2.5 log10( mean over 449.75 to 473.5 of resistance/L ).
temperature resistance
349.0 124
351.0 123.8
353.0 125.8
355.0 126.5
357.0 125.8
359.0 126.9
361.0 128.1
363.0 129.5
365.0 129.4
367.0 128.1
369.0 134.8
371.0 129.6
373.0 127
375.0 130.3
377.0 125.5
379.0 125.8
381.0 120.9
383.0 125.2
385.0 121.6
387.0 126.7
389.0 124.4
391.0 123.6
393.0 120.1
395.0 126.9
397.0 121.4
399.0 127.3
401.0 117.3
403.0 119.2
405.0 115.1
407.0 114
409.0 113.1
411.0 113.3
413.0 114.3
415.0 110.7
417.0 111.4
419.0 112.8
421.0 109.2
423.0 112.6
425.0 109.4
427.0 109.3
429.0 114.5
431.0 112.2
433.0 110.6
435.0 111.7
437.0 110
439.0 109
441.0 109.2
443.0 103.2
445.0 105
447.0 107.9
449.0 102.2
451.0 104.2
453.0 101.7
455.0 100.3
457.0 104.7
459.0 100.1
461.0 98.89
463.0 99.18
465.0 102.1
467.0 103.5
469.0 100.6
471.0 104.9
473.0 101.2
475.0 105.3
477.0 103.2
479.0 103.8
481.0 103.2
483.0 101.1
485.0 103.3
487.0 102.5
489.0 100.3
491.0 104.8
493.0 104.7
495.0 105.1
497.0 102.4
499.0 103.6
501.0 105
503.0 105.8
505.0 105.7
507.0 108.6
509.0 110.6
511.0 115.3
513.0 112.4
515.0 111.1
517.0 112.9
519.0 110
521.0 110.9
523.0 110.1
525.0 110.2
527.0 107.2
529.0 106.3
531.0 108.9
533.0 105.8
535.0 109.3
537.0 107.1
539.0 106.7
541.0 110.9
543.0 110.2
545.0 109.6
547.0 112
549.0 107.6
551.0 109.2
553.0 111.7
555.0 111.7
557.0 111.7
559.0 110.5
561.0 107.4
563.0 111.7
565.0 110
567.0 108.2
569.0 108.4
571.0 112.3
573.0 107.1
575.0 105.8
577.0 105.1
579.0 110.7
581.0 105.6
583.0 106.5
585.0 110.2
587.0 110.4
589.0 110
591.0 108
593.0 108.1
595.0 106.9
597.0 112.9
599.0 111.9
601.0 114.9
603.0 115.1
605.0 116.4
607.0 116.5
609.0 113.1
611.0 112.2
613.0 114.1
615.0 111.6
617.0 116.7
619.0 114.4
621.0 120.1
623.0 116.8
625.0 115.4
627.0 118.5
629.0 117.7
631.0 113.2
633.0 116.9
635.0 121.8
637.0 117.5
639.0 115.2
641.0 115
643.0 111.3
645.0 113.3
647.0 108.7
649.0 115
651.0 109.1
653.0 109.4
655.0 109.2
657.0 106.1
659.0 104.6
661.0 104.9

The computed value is 0.14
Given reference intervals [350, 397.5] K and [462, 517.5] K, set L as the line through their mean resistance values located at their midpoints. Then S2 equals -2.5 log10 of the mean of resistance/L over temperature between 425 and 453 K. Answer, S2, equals 0.06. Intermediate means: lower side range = 126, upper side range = 105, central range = 108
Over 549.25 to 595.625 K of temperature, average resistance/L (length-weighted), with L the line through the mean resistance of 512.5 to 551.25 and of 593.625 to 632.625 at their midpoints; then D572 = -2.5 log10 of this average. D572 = 0.029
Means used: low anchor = 109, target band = 109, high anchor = 115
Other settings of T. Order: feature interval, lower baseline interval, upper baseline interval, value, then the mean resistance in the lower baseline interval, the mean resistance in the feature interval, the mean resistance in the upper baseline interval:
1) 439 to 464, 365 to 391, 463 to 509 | 0.079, 127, 103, 104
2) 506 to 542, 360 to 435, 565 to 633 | 0.051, 120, 110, 112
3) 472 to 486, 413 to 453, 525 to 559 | 0.063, 109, 103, 109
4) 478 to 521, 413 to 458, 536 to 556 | 0.028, 108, 106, 110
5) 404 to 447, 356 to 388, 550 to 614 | 0.112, 127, 111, 110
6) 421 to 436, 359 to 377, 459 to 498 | 0.032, 129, 111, 103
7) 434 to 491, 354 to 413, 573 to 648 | 0.159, 124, 104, 113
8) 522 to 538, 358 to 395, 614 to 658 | 0.106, 127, 108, 114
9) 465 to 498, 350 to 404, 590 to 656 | 0.170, 126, 103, 114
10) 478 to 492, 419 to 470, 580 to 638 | 0.054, 106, 103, 114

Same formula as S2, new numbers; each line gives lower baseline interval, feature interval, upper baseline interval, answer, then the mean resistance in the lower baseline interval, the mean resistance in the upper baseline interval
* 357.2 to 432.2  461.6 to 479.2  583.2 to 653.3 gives 0.155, 121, 114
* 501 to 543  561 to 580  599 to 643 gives 0.036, 109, 116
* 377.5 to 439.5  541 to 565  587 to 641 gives 0.046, 117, 114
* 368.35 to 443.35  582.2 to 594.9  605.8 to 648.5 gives 0.067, 118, 115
